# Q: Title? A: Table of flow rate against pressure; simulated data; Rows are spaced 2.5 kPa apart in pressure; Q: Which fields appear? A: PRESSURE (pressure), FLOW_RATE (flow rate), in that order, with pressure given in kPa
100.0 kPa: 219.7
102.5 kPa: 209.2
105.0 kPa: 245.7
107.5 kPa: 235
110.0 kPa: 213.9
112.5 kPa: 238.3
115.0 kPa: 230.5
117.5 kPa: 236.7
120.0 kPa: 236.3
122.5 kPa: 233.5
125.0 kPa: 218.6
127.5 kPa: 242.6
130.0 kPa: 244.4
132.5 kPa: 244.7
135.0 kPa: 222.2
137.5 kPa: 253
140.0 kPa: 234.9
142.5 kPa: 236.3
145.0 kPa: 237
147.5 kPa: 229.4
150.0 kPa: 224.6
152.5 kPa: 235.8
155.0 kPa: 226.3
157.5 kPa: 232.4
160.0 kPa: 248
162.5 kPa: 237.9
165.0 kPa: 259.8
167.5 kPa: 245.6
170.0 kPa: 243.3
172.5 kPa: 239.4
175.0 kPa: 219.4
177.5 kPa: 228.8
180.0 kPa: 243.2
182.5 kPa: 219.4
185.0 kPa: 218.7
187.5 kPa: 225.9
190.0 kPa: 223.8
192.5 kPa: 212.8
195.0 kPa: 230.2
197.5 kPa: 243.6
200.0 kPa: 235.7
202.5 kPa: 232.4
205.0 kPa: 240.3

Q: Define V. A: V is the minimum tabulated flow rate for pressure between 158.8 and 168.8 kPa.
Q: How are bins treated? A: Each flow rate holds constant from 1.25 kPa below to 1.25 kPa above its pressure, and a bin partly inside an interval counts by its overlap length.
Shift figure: 237.9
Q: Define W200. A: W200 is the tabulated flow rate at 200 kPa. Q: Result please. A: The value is 235.7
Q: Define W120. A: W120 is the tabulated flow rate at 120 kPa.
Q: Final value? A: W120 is 236.3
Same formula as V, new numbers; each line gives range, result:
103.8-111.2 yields 213.9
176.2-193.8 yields 212.8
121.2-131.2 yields 218.6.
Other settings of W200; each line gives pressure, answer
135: 222.2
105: 245.7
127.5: 242.6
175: 219.4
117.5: 236.7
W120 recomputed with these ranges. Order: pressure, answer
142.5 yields 236.3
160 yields 248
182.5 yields 219.4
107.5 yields 235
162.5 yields 237.9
